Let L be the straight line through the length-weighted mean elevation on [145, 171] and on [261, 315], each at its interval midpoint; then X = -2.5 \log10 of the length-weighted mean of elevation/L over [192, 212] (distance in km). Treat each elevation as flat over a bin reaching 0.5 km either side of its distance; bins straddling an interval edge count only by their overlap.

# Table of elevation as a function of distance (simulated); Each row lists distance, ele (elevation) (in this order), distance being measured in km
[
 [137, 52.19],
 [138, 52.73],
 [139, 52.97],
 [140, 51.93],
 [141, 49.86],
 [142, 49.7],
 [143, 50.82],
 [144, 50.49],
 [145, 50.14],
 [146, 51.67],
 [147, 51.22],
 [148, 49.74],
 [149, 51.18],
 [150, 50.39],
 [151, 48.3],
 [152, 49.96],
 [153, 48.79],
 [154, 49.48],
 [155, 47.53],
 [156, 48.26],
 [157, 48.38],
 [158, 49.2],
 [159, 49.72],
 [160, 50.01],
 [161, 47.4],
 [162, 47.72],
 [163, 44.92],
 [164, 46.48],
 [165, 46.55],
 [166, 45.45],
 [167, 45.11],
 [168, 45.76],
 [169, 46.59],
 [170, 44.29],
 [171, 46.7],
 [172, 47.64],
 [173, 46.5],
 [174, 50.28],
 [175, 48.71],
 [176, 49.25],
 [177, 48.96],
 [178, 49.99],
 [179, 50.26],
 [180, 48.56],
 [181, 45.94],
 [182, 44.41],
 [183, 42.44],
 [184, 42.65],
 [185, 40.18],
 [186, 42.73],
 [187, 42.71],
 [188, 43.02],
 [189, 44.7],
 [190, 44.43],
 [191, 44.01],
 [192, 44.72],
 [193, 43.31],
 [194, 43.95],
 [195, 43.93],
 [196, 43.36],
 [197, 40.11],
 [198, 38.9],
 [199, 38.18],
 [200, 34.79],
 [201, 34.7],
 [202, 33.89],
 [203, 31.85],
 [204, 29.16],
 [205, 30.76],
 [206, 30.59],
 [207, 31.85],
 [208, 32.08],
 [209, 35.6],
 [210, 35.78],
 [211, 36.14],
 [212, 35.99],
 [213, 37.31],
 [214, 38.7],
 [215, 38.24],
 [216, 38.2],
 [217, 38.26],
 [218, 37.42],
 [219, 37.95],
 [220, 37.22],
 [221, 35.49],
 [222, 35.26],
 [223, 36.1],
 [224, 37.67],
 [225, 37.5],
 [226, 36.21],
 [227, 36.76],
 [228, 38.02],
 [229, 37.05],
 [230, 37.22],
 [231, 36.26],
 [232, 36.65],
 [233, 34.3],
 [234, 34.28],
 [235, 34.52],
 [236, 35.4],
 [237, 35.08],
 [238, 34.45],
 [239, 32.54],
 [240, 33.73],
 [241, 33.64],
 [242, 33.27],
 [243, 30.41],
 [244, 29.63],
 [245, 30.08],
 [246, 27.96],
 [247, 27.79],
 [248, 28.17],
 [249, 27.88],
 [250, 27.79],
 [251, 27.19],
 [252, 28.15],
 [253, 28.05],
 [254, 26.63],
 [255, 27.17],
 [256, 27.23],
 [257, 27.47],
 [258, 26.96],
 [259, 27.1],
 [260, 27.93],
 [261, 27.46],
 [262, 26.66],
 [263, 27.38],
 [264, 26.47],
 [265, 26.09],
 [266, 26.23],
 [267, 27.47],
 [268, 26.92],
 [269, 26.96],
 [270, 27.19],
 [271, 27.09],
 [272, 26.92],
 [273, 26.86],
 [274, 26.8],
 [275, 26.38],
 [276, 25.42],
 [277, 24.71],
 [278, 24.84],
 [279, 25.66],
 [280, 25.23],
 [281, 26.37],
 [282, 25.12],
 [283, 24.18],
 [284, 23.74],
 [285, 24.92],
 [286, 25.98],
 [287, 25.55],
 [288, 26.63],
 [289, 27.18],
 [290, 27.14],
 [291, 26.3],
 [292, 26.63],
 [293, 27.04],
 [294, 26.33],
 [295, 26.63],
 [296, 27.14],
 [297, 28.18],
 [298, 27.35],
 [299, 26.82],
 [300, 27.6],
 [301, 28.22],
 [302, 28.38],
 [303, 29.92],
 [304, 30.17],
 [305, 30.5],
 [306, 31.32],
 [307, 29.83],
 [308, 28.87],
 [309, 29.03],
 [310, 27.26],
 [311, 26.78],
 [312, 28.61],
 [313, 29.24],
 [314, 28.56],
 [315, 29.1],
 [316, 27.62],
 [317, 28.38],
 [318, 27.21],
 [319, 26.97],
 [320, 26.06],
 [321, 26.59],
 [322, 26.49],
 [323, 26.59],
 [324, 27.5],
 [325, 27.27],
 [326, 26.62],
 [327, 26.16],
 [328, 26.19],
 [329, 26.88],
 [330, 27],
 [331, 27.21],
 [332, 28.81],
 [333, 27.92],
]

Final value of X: 0.130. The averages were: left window 48.2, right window 27.1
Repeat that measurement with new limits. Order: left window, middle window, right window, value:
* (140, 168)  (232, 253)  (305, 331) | 0.19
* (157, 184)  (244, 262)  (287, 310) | 0.25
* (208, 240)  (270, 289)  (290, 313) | 0.18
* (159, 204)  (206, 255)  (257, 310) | 0.06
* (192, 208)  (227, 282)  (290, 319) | 0.10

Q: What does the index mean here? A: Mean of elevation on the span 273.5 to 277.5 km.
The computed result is 25.8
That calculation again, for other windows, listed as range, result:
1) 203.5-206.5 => 30.2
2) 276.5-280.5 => 25.1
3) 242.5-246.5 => 29.5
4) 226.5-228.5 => 37.4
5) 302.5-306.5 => 30.5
